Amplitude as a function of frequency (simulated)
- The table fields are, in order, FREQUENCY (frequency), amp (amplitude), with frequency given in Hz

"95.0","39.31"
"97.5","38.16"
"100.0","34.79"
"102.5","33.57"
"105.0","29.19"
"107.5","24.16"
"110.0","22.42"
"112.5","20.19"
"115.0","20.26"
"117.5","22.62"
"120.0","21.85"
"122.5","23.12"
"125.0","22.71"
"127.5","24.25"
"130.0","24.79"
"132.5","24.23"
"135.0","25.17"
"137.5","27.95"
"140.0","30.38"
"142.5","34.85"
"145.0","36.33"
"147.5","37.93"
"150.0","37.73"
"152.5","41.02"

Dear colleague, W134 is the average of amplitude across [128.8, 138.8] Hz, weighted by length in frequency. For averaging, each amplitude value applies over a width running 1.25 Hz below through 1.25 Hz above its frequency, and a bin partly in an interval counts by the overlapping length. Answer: 25.6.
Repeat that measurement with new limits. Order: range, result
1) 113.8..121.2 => 21.6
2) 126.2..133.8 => 24.4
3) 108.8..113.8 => 21.3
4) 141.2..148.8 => 36.3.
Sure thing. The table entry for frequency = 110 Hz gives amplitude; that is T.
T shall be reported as 22.42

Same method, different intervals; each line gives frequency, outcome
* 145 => 36.33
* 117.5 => 22.62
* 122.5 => 23.12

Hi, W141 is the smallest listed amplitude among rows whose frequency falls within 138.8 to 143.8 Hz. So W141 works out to 30.38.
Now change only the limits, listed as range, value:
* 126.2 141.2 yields 24.23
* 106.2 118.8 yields 20.19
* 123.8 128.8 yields 22.71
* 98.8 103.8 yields 33.57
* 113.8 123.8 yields 20.26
